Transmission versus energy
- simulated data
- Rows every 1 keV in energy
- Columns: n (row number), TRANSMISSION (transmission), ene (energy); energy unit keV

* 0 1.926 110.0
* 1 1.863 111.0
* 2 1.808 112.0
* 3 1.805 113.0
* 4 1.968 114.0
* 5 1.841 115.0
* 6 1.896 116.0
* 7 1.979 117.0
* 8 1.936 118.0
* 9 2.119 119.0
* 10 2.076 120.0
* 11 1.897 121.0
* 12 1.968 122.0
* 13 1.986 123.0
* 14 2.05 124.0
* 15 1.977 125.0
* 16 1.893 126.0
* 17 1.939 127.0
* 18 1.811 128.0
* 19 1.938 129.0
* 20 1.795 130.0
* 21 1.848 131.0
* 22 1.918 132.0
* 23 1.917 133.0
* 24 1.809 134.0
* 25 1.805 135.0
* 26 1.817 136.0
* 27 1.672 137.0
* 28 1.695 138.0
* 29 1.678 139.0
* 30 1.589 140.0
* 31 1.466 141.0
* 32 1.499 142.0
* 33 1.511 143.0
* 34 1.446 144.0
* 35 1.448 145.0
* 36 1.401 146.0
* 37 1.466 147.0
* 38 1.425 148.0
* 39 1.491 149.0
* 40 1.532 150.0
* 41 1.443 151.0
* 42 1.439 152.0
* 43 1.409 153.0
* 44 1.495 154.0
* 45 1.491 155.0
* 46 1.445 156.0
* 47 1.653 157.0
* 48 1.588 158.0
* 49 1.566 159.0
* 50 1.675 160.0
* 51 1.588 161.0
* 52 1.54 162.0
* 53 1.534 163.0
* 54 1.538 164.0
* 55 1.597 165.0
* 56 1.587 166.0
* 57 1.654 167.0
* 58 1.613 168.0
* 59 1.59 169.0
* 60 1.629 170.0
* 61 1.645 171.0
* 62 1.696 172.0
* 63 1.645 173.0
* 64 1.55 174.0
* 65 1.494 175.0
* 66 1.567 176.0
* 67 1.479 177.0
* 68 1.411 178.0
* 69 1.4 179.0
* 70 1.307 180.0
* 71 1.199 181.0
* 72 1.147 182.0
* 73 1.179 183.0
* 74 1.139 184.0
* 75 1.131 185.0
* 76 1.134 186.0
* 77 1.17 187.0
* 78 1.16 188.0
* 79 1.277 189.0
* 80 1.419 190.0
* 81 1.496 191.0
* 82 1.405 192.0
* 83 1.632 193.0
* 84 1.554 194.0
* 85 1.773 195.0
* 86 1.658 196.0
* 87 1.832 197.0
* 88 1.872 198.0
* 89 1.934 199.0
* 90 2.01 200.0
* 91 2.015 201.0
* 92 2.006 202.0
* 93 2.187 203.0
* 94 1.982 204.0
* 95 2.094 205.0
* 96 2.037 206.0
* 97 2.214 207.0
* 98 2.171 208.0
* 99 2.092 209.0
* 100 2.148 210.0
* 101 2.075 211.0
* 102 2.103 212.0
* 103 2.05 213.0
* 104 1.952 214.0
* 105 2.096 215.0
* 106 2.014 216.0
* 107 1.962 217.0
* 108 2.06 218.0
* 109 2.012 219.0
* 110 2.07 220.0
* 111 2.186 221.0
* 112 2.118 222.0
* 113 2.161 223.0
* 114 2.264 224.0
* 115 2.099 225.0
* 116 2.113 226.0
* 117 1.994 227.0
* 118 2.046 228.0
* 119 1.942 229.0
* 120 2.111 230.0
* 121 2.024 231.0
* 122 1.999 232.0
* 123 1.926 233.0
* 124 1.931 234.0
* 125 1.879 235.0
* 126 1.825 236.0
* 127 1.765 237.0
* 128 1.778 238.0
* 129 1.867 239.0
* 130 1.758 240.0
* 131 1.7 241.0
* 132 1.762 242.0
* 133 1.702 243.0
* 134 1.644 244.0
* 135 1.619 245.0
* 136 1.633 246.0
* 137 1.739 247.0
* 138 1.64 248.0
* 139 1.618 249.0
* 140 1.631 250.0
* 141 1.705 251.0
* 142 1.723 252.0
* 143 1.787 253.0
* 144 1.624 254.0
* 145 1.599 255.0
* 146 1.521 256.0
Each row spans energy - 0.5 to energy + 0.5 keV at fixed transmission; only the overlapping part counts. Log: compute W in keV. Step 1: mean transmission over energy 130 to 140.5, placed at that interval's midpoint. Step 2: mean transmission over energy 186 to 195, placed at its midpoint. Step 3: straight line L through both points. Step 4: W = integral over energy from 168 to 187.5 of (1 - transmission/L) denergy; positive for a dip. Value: 1.1 keV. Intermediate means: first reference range 1.78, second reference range 1.4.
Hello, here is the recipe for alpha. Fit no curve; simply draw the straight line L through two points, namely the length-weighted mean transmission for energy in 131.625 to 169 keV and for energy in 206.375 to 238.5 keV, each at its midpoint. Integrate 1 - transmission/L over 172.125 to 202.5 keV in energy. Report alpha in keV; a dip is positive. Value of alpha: 5.27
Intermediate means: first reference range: 1.58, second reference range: 2.04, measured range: 1.5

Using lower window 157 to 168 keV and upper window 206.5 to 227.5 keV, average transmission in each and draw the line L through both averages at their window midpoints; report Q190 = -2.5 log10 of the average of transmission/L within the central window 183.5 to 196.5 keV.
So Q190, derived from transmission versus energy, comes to 0.32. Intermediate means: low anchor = 1.59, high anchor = 2.09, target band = 1.38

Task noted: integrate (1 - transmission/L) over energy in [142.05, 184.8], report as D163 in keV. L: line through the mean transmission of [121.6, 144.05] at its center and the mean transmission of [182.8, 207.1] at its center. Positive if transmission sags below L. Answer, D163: 5.8 keV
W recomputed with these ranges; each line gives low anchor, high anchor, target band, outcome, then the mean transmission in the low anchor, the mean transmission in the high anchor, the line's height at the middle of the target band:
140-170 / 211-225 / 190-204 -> 0.8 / 1.52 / 2.08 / 1.9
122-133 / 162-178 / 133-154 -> 2.7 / 1.92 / 1.58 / 1.79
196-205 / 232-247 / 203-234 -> -3.1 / 1.97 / 1.78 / 1.88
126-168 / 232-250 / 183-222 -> -2.6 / 1.62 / 1.76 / 1.7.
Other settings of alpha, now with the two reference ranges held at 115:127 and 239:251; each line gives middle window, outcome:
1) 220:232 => -2.5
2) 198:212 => -2.3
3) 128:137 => 0.5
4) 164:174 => 1.3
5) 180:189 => 3.2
